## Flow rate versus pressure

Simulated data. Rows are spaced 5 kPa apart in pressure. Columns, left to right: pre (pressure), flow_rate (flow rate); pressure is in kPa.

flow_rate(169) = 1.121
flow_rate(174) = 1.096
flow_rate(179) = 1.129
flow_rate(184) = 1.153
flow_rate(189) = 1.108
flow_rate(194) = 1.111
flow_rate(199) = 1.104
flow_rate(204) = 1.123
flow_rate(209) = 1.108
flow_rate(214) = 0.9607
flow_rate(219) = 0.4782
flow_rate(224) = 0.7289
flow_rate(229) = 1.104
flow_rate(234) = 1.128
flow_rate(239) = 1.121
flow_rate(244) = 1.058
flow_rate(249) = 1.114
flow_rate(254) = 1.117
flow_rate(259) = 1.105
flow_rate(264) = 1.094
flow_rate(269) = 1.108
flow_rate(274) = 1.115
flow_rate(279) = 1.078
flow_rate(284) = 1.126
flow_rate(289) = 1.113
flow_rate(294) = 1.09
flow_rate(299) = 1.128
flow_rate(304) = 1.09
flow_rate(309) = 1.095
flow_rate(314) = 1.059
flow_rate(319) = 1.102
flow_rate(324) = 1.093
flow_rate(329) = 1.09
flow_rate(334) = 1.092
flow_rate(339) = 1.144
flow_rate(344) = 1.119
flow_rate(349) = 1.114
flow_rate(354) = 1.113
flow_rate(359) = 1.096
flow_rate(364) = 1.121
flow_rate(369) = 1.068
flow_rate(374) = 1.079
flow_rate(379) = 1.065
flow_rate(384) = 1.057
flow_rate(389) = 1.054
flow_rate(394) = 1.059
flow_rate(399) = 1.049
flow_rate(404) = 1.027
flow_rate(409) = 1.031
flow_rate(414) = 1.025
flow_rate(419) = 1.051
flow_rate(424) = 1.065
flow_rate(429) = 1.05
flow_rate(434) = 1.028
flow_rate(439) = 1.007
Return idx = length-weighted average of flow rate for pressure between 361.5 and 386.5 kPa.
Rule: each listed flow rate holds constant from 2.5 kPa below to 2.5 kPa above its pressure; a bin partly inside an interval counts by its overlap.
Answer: 1.08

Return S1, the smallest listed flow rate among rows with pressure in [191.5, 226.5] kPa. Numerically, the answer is 0.4782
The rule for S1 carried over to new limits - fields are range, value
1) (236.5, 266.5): 1.058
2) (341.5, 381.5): 1.065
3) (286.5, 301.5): 1.09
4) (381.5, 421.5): 1.025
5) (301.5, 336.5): 1.059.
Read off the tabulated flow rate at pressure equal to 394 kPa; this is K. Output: 1.059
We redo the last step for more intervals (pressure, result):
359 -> 1.096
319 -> 1.102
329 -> 1.09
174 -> 1.096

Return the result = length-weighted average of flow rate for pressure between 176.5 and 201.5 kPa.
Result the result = 1.12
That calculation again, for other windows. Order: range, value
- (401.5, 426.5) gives 1.04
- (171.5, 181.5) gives 1.11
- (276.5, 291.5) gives 1.11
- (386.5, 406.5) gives 1.05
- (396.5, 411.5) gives 1.04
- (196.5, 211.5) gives 1.11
